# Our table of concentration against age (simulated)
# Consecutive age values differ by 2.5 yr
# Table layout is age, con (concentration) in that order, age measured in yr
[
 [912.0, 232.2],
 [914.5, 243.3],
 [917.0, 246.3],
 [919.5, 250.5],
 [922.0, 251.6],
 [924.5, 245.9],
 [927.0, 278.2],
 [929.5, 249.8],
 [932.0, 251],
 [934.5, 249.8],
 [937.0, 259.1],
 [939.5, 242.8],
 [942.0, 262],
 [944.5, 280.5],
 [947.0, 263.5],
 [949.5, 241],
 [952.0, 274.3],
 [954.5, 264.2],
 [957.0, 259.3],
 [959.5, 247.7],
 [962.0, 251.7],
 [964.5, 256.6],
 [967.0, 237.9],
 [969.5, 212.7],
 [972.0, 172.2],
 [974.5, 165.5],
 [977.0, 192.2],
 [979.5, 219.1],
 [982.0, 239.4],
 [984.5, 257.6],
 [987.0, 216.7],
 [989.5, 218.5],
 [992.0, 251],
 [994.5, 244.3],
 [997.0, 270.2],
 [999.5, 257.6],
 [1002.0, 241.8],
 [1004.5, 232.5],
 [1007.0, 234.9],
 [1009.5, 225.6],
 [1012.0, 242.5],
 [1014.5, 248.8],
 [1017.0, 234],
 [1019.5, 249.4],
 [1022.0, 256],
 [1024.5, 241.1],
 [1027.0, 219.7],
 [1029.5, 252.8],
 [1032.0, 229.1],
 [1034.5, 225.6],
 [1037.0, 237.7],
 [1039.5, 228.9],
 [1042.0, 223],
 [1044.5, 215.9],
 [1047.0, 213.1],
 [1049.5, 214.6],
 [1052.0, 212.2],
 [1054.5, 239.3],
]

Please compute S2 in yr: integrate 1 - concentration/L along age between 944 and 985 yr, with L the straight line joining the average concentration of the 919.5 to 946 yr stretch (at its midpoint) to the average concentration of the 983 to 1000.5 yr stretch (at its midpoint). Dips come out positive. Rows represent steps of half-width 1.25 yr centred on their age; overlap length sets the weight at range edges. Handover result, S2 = 2.3 yr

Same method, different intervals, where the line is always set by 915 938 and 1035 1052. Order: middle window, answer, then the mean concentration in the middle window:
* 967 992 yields 2.6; 214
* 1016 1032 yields -1.0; 241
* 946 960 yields -0.7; 259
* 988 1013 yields -0.9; 242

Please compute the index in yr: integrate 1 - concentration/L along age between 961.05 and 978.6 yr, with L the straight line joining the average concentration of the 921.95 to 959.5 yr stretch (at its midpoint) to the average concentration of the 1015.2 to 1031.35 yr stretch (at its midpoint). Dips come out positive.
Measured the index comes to 2.8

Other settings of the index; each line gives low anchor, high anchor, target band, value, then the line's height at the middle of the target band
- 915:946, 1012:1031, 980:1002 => 0.3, 247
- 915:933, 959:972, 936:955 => -1.4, 243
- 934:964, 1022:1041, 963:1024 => 3.2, 246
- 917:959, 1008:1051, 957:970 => 0.3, 250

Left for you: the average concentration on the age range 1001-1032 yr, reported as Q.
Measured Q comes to 239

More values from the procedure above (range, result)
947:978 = 233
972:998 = 224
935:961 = 259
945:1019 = 238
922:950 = 257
